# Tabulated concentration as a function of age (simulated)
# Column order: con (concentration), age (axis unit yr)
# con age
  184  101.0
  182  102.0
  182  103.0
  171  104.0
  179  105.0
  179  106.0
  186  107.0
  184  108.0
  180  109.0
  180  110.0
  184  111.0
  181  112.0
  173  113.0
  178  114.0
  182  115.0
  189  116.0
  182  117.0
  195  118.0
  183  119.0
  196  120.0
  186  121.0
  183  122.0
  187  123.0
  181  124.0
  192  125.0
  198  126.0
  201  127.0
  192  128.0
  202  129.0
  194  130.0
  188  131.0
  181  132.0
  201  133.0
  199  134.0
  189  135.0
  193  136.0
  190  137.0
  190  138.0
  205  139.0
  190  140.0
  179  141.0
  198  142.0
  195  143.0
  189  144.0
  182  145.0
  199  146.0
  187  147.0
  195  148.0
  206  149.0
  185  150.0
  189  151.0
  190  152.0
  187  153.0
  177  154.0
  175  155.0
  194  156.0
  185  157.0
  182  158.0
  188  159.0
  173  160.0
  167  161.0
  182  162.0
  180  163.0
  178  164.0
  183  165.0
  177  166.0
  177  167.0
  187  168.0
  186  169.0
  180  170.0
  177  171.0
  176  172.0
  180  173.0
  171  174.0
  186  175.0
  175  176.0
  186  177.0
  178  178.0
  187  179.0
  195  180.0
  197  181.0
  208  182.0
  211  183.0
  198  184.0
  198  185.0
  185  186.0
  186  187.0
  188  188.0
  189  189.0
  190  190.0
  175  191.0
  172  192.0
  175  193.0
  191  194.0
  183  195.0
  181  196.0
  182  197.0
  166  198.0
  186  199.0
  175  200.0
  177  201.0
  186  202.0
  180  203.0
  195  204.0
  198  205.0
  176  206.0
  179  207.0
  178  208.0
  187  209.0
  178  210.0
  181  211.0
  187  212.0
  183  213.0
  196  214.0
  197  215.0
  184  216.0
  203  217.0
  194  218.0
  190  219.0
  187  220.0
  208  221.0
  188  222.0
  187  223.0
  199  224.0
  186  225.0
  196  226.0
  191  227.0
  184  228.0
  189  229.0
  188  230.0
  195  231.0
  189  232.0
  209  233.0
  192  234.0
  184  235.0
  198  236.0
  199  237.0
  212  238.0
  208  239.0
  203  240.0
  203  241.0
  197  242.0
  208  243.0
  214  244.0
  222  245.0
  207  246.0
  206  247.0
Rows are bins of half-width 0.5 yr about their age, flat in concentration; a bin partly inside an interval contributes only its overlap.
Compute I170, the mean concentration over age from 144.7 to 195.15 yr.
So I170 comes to 185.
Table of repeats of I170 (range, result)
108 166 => 187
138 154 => 191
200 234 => 189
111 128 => 187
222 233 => 191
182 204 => 185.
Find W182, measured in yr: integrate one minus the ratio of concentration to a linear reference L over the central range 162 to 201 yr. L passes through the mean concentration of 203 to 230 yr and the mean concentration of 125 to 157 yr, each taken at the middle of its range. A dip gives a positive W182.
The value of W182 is 1.3 yr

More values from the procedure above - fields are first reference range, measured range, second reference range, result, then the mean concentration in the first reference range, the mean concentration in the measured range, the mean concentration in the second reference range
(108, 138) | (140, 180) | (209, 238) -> 1.2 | 188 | 184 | 192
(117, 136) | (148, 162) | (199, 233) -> 0.4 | 191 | 185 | 188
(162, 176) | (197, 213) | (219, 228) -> 0.5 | 180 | 182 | 192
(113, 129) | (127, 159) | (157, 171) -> -1.1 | 188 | 191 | 180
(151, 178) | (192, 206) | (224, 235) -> 0.3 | 181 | 182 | 192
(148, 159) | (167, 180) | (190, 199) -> 0.2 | 187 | 181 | 179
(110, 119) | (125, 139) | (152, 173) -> -0.9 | 183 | 194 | 181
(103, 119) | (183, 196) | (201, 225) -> 0.0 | 182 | 187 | 188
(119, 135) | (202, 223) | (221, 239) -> 0.6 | 192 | 188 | 194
